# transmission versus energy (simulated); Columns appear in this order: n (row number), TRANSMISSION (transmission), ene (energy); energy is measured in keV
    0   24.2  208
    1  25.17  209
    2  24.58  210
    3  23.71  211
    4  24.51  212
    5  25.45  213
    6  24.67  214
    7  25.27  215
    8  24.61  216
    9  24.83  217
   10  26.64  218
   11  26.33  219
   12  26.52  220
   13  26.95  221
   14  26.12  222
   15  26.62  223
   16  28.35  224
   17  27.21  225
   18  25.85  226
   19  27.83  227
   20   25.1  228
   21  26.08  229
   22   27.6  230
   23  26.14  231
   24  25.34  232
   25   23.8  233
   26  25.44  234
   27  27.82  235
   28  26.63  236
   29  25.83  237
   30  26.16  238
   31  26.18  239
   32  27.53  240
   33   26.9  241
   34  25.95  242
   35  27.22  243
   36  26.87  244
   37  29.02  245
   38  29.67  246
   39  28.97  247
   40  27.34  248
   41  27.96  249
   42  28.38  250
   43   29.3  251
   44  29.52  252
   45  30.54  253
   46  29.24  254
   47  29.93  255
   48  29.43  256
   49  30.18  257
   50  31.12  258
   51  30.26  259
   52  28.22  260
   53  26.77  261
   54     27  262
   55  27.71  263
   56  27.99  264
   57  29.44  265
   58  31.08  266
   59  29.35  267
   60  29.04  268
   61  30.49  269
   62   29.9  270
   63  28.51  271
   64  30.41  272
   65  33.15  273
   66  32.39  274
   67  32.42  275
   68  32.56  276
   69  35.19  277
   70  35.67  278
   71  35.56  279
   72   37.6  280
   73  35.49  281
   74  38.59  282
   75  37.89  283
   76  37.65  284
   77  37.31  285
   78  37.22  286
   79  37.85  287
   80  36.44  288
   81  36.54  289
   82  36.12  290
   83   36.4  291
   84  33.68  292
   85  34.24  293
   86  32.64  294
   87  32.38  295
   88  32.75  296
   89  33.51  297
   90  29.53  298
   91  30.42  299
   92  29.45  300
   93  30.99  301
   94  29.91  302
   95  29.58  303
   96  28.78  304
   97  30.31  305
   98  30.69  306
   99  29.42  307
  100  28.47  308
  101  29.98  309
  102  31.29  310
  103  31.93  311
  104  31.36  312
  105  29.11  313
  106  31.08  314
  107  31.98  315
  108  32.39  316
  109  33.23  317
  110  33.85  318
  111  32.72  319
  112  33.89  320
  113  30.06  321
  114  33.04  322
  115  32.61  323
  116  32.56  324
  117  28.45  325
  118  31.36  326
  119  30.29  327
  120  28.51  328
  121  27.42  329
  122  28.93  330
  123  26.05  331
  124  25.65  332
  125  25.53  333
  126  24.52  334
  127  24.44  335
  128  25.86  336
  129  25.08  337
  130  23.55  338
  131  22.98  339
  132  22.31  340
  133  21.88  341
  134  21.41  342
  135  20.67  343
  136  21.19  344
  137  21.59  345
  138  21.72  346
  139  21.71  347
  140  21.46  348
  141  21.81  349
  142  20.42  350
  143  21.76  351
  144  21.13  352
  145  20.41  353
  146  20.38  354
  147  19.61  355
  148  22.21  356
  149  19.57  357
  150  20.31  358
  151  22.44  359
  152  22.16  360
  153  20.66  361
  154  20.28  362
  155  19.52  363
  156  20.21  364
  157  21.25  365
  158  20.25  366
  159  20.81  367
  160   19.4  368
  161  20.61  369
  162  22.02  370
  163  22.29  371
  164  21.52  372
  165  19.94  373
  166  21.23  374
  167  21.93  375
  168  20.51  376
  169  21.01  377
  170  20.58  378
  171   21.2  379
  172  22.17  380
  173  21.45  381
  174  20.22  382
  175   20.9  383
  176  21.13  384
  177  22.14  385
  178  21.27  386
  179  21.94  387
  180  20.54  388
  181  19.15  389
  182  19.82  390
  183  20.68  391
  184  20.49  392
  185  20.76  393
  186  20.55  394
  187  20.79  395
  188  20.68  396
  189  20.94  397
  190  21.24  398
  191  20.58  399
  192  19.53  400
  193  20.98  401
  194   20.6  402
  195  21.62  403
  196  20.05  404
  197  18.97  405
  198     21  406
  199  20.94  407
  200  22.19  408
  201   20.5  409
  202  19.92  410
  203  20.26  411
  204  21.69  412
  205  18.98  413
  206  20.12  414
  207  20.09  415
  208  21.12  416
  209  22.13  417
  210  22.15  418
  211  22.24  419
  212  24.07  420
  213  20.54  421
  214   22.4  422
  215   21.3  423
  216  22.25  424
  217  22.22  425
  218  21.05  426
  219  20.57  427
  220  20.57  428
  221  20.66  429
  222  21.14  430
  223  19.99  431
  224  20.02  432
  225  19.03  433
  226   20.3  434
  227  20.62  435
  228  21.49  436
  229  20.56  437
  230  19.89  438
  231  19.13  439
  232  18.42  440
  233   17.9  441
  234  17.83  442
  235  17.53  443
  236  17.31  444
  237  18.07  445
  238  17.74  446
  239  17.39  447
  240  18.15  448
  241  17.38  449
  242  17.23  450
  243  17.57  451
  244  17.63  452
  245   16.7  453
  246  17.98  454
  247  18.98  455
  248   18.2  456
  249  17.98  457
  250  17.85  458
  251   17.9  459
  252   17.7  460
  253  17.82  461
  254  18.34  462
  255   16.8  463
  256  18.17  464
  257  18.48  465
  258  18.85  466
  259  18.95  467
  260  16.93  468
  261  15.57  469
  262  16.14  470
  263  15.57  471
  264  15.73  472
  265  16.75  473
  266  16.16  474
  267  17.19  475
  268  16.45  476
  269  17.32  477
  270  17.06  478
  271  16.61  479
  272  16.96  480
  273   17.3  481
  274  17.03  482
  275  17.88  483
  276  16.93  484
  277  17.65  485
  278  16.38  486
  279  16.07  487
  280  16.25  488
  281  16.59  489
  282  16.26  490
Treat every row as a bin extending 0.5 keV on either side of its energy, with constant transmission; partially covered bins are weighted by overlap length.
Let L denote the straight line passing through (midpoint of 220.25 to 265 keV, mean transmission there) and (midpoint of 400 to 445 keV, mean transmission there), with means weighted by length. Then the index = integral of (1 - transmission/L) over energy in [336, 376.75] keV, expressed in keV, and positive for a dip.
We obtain 3.15 keV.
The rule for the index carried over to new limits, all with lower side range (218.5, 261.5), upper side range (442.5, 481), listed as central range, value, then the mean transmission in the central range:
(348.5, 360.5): 0.7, 21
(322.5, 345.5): -2.5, 25.8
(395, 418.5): -0.9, 20.7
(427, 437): -0.9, 20.4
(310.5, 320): -3.1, 32.1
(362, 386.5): 0.5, 21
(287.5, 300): -4.2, 33.6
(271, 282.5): -3.7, 34.2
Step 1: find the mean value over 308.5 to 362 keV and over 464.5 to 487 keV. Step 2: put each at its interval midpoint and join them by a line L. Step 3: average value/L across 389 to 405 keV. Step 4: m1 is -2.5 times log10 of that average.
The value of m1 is 0.07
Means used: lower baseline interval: 25.9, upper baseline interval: 17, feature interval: 20.5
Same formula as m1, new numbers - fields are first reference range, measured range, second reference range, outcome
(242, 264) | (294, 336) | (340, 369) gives -0.25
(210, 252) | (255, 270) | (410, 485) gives -0.15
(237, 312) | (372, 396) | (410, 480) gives 0.12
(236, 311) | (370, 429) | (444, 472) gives 0.04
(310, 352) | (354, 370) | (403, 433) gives 0.20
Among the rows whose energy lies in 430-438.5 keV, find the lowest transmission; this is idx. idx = 19.03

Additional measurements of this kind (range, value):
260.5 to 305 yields 26.77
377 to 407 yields 18.97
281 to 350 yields 20.42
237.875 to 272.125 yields 25.95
